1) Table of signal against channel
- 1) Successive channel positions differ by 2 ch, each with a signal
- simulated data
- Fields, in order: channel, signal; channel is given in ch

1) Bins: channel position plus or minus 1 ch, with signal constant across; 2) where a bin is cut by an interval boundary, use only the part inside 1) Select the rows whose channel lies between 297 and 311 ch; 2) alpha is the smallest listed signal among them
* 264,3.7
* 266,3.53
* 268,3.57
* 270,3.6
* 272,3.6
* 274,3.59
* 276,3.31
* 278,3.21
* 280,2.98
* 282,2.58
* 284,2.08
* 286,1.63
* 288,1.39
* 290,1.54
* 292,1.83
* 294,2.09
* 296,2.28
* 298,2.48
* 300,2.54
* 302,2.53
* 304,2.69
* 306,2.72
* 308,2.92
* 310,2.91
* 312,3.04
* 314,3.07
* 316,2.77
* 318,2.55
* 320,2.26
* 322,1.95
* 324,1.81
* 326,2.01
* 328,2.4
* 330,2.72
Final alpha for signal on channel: 2.48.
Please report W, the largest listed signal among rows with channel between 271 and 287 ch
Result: 3.6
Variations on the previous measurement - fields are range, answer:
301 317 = 3.07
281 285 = 2.58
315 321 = 2.77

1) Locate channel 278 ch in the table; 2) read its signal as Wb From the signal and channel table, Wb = 3.21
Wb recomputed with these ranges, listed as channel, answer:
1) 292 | 1.83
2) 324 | 1.81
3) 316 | 2.77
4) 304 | 2.69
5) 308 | 2.92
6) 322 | 1.95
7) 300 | 2.54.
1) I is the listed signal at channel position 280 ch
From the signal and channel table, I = 2.98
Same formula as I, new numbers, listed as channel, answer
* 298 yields 2.48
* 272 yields 3.6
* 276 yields 3.31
